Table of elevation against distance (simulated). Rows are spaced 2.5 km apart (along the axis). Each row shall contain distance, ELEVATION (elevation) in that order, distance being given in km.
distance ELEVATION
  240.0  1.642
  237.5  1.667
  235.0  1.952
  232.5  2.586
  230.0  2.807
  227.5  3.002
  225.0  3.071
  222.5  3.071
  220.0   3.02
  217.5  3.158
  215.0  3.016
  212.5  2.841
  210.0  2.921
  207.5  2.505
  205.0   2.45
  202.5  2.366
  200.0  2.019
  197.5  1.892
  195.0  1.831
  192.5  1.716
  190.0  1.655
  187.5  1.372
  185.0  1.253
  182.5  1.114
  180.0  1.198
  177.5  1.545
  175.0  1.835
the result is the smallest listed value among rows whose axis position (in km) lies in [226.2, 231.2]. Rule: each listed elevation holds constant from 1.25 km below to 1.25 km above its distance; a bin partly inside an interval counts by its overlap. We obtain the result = 2.807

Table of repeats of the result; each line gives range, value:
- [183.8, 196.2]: 1.253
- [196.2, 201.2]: 1.892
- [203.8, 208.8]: 2.45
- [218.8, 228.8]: 3.002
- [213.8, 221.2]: 3.016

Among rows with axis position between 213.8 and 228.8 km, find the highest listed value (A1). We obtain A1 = 3.158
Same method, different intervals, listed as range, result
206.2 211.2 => 2.921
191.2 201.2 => 2.019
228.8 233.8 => 2.807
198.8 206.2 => 2.45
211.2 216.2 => 3.016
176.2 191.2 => 1.655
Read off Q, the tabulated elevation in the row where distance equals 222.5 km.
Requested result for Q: 3.071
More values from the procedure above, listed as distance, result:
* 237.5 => 1.667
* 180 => 1.198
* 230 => 2.807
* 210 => 2.921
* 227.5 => 3.002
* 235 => 1.952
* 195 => 1.831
